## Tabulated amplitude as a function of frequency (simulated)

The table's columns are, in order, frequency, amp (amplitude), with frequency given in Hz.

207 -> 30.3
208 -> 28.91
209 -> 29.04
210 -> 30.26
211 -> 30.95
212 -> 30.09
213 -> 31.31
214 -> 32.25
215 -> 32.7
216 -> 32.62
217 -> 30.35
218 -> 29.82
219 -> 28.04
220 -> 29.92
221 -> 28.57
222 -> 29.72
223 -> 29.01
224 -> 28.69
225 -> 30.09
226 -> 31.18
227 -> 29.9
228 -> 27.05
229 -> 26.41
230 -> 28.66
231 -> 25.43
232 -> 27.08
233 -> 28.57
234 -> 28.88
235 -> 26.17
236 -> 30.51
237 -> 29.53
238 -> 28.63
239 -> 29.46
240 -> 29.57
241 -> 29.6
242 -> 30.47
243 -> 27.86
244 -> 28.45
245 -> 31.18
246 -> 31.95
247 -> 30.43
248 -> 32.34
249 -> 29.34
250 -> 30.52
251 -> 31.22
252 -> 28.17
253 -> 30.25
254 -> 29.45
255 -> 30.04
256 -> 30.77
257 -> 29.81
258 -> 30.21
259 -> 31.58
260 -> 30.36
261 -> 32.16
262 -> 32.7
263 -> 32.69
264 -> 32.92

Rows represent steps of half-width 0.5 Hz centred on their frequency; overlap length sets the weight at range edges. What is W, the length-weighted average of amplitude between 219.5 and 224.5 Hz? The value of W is 29.2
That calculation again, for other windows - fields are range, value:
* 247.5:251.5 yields 30.9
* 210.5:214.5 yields 31.1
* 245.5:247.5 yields 31.2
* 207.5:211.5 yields 29.8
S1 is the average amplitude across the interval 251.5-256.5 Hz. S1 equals 29.7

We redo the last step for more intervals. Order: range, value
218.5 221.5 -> 28.8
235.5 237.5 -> 30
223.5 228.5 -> 29.4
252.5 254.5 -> 29.9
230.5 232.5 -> 26.3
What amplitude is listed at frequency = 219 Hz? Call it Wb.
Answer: 28.04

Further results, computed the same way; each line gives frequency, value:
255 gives 30.04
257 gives 29.81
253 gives 30.25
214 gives 32.25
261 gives 32.16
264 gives 32.92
